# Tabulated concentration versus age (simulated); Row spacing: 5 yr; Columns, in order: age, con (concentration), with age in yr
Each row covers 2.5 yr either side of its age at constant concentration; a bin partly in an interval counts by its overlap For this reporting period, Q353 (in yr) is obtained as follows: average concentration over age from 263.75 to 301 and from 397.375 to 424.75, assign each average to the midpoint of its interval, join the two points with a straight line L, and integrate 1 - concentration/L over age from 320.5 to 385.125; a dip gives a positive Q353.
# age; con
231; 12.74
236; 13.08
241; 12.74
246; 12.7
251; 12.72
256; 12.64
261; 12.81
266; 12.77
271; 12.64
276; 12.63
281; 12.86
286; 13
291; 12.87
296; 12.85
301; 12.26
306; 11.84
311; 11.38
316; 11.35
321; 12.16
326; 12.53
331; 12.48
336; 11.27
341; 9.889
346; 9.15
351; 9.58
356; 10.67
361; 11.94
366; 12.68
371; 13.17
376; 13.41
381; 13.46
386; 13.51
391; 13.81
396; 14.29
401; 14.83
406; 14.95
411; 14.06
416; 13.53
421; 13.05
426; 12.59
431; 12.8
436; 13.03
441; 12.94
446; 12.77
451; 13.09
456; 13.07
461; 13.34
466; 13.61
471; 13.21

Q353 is 8.2 yr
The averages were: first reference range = 12.8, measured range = 11.8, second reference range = 14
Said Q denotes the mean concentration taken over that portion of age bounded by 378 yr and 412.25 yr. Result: 14.1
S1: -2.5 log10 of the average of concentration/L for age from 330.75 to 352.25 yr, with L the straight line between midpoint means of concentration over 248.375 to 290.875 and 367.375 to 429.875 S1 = 0.27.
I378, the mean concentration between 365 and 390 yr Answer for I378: 13.3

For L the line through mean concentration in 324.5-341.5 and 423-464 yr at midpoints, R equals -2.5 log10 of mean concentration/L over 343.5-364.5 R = 0.14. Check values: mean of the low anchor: 11.7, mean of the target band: 10.4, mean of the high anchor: 13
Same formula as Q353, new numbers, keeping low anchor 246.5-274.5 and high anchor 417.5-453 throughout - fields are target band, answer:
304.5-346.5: 4.4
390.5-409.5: -2.4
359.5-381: -0.1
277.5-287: -0.1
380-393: -0.8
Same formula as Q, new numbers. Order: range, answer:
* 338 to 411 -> 12.6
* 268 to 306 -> 12.7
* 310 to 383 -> 11.7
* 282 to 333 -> 12.3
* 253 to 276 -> 12.7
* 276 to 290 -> 12.9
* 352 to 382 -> 12.4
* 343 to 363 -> 10.3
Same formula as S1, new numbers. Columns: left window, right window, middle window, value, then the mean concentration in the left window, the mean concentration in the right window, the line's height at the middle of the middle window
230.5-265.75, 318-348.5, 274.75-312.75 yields -0.05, 12.8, 11.2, 12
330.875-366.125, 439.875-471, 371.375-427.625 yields -0.16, 10.7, 13.2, 11.9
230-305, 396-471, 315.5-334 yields 0.07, 12.7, 13.4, 13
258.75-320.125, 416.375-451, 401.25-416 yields -0.12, 12.4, 12.9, 12.8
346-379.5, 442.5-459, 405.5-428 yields -0.09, 11.7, 13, 12.5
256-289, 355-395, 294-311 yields 0.06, 12.8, 13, 12.8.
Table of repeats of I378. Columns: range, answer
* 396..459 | 13.4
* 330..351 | 10.4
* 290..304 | 12.6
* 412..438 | 13.1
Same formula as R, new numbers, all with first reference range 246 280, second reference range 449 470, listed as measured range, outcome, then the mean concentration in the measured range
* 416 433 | 0.02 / 12.9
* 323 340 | 0.09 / 11.9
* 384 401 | -0.08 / 14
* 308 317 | 0.13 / 11.4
